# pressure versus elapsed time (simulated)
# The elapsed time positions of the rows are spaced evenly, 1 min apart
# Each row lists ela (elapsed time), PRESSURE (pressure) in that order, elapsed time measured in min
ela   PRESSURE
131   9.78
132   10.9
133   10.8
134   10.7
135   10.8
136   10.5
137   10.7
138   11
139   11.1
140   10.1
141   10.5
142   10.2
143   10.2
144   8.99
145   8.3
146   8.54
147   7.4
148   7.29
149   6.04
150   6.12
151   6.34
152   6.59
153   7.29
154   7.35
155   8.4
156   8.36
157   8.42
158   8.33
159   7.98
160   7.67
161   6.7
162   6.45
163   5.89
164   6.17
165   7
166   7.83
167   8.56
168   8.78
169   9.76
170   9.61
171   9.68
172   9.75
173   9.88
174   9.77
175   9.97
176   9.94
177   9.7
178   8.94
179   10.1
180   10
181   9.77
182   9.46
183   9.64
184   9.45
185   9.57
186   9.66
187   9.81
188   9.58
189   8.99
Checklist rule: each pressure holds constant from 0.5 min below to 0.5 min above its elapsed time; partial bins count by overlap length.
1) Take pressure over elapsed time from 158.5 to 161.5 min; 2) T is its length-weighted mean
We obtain 7.45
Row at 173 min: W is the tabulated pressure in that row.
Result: 9.88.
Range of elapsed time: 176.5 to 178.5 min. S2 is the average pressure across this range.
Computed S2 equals 9.32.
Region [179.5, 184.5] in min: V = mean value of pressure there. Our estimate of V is 9.66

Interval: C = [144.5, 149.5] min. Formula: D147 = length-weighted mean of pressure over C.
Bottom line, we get 7.51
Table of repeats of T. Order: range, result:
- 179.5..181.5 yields 9.88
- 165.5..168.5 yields 8.39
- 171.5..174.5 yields 9.8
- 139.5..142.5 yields 10.3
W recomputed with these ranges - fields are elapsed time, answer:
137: 10.7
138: 11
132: 10.9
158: 8.33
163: 5.89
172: 9.75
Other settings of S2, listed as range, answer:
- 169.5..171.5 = 9.64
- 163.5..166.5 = 7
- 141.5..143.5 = 10.2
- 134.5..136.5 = 10.7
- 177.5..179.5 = 9.52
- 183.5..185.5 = 9.51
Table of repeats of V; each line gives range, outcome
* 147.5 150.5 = 6.48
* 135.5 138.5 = 10.7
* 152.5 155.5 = 7.68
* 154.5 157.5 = 8.39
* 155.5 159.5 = 8.27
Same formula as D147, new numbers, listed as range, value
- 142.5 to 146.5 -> 9.01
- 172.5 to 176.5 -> 9.89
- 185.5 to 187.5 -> 9.73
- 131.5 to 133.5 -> 10.9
